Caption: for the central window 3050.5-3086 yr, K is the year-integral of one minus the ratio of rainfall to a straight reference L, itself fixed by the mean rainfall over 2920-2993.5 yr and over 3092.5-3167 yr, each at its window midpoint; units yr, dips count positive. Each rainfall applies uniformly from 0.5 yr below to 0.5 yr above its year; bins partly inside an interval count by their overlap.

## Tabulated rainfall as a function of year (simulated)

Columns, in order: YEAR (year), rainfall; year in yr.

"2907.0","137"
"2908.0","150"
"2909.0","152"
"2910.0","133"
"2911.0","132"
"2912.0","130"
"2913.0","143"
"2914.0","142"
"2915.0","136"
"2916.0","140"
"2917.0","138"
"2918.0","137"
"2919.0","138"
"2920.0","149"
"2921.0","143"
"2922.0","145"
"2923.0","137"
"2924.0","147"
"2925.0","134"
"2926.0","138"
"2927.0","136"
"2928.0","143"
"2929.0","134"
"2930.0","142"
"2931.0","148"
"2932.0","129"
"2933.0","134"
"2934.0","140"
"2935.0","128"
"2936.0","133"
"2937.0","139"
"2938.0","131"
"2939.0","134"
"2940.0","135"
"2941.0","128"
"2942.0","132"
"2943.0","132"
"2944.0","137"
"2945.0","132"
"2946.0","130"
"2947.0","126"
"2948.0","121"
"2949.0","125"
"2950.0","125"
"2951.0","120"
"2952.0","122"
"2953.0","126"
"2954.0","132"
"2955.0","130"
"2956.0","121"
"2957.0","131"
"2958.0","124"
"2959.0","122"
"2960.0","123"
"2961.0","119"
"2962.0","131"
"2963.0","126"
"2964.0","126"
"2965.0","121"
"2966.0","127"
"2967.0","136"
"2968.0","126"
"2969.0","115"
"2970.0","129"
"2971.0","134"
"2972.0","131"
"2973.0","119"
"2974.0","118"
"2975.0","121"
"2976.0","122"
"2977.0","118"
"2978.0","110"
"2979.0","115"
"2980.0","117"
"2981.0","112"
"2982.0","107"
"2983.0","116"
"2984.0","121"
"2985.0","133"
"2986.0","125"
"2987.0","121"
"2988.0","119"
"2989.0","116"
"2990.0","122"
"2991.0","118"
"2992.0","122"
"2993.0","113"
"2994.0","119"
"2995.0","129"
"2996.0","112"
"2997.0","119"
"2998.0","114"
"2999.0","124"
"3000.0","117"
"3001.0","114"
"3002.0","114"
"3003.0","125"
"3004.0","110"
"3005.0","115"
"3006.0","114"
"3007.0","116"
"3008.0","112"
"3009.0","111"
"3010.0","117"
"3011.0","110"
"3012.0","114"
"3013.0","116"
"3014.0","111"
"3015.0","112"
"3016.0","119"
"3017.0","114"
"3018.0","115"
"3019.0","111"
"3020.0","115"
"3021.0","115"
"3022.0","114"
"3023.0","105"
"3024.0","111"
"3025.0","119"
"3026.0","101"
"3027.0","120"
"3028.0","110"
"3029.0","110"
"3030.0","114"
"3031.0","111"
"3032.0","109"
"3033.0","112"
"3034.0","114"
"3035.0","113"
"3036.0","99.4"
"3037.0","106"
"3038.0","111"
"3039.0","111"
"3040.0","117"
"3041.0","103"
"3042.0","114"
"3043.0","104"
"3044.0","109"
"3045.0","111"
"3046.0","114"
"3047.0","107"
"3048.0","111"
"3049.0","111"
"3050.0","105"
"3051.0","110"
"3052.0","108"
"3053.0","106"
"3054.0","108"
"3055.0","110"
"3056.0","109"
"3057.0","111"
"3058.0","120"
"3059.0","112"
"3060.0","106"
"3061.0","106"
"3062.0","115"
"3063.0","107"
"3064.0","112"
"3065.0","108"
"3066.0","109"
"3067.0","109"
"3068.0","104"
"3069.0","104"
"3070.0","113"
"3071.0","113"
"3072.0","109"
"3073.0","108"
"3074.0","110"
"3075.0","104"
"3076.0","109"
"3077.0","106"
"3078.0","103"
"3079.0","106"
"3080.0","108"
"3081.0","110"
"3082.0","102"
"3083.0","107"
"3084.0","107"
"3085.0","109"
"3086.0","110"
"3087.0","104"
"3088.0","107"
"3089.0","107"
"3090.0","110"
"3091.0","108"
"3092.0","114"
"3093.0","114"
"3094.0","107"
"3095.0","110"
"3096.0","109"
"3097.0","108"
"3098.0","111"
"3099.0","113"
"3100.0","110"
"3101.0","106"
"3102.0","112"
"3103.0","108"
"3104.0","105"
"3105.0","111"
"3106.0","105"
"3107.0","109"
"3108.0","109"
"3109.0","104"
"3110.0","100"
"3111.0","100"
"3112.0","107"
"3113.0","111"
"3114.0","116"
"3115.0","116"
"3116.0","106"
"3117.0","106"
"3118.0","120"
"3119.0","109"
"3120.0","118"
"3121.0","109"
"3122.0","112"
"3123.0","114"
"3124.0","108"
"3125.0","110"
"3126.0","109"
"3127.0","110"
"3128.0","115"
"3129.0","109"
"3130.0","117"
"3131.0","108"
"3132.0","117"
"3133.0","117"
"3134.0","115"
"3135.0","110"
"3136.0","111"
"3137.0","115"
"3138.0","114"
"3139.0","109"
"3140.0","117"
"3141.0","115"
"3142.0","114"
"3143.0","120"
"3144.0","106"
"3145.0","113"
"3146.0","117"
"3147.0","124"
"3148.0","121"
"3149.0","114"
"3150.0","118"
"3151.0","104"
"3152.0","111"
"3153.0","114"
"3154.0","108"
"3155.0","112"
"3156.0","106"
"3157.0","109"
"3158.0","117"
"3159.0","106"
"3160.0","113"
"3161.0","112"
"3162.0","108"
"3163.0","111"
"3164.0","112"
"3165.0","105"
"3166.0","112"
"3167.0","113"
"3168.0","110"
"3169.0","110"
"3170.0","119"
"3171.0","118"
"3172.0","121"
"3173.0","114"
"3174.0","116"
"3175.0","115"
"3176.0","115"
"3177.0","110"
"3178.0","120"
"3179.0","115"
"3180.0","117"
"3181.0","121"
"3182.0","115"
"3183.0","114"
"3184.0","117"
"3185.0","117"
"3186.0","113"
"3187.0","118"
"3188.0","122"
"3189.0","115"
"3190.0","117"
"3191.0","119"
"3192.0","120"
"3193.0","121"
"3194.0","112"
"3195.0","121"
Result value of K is 2.6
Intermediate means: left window 127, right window 111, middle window 109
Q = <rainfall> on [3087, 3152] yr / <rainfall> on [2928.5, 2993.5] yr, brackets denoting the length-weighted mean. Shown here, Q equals 0.9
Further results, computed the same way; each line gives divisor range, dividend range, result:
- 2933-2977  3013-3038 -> 0.88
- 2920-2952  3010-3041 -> 0.83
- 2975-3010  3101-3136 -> 0.94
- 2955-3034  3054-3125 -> 0.92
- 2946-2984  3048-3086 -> 0.88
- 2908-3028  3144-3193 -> 0.91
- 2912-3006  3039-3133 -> 0.86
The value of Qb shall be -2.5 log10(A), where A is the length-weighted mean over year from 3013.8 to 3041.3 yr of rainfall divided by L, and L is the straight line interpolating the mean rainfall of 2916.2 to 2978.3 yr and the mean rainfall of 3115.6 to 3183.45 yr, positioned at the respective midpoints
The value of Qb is 0.111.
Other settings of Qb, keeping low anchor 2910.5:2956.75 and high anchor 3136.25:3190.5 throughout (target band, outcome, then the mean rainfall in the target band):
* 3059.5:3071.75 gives 0.13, 109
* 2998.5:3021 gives 0.11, 115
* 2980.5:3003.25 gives 0.09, 119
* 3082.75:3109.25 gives 0.11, 109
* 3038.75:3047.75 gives 0.14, 110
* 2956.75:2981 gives 0.07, 123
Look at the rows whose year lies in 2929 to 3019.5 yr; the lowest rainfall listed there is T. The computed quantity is 107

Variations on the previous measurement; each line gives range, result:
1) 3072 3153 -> 100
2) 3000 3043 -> 99.4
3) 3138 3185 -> 104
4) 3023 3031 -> 101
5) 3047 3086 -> 102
